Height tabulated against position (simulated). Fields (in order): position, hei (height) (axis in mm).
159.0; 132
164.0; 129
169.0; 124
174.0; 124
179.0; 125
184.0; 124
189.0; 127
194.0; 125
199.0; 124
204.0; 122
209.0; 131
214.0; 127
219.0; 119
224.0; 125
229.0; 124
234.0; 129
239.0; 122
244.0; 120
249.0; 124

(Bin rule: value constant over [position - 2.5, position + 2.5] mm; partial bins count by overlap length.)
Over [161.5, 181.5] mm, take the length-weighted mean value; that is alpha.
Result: 126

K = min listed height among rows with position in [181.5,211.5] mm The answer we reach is 122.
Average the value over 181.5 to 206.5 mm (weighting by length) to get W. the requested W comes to 124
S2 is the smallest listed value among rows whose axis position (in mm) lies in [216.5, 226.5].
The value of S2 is 119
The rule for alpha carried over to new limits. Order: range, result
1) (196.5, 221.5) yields 125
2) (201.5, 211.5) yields 126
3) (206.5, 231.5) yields 125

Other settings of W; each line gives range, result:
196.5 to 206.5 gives 123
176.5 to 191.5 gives 125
